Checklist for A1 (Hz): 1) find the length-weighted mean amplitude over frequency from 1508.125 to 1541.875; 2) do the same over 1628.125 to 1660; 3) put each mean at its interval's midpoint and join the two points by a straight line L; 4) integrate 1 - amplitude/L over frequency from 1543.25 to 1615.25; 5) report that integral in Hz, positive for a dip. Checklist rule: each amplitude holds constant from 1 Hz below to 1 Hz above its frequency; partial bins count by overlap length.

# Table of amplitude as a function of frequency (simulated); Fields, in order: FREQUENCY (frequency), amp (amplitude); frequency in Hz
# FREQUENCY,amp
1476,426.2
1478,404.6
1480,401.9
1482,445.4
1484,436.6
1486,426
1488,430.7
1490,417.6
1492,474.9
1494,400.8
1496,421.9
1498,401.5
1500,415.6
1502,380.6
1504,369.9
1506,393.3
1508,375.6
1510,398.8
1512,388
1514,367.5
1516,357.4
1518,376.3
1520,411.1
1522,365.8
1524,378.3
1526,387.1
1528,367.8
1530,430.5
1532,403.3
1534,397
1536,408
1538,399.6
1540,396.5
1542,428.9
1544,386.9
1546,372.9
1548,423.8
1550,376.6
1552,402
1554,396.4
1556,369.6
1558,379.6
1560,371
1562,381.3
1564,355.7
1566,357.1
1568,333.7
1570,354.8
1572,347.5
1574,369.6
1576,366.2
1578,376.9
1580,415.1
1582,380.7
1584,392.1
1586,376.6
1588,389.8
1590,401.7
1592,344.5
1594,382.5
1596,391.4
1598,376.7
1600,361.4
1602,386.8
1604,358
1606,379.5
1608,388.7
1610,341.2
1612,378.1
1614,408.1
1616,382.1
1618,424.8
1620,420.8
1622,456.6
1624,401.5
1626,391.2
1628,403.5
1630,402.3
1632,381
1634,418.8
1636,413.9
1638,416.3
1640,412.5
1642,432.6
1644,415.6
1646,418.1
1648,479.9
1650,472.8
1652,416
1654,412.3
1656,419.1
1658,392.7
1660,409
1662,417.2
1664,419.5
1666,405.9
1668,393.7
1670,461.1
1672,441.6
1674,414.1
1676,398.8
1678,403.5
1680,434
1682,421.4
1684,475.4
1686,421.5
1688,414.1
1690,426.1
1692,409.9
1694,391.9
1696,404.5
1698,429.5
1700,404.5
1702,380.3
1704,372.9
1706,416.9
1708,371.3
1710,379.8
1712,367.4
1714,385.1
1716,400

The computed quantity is 4.71 Hz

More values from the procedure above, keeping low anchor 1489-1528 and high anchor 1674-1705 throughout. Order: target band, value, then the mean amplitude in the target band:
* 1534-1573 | 1.6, 382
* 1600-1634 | 0.9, 394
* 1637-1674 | -1.4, 424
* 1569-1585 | 1.0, 375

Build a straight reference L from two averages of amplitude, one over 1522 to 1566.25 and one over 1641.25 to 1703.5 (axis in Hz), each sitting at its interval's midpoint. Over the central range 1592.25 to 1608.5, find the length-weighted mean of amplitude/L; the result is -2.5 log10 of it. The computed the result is 0.07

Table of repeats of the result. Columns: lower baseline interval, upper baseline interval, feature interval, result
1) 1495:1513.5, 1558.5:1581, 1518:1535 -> -0.021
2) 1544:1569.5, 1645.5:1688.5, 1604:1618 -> 0.053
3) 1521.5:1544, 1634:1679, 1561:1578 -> 0.127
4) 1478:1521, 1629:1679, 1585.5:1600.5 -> 0.094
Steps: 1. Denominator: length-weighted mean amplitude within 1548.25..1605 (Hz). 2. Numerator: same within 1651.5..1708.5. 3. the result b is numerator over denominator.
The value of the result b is 1.10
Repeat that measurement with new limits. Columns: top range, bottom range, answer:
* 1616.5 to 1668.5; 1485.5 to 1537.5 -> 1.05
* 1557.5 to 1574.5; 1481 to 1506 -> 0.86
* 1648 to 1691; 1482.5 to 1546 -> 1.06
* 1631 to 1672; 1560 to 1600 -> 1.13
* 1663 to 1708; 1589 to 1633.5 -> 1.06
